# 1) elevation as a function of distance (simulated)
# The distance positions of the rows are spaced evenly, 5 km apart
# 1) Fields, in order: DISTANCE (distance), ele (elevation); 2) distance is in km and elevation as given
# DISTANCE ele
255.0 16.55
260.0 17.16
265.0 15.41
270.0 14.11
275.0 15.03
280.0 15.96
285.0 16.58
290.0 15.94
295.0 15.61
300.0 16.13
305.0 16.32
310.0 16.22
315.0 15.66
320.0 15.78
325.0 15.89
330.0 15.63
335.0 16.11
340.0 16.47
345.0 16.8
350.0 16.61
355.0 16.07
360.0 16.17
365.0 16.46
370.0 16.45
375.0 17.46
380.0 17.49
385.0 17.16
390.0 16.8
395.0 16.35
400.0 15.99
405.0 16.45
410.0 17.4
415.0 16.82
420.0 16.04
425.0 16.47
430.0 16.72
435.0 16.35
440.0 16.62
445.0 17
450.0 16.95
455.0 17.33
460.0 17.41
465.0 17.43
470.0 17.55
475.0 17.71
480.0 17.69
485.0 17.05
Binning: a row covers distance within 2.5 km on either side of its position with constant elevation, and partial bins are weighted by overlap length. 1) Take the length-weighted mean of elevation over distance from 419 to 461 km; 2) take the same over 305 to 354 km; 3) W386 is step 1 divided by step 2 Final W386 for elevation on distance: 1.04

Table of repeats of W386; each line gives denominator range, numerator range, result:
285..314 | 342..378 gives 1.03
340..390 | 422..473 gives 1.01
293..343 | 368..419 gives 1.05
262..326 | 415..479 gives 1.08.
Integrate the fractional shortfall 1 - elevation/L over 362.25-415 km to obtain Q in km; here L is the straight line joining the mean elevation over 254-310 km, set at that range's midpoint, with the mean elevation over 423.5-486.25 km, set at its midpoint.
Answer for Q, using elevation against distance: -0.5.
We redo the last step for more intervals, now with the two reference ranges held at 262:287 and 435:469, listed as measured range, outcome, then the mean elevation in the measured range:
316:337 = 0.1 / 15.8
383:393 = -0.3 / 16.9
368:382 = -0.7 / 17.1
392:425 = 0.3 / 16.5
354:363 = 0.0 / 16.1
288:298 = -0.1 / 15.8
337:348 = -0.4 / 16.6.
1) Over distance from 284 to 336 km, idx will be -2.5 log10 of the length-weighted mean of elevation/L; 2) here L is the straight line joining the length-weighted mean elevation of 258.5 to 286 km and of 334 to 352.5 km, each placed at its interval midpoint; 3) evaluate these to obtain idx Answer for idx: 0.009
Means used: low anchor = 15.6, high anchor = 16.5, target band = 16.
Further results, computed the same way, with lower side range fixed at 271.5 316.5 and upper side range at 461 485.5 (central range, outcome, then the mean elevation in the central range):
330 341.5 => 0.01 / 16.1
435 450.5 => 0.03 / 16.8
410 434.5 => 0.03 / 16.6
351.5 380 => 0.00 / 16.6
